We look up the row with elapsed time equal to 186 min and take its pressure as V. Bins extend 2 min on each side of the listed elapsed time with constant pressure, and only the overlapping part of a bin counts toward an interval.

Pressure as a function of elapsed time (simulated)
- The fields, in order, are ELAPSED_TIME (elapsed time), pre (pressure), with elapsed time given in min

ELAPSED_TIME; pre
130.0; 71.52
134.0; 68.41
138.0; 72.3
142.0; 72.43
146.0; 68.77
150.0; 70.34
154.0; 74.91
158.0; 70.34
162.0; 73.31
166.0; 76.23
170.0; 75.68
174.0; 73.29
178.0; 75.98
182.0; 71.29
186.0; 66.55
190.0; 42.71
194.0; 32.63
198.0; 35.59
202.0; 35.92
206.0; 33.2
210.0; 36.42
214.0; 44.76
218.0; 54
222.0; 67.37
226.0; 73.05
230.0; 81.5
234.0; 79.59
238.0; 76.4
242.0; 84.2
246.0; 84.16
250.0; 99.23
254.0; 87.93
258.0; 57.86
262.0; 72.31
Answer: 66.55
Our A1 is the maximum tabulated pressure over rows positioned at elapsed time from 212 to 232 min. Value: 81.5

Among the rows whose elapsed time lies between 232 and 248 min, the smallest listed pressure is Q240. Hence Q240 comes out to 76.4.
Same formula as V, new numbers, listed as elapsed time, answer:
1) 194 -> 32.63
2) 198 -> 35.59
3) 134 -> 68.41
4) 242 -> 84.2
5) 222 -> 67.37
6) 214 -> 44.76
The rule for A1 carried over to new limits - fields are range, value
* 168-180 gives 75.98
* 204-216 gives 44.76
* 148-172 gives 76.23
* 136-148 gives 72.43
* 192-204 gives 35.92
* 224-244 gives 84.2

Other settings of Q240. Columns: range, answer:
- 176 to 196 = 32.63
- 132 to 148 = 68.41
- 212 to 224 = 44.76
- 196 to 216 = 33.2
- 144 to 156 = 68.77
